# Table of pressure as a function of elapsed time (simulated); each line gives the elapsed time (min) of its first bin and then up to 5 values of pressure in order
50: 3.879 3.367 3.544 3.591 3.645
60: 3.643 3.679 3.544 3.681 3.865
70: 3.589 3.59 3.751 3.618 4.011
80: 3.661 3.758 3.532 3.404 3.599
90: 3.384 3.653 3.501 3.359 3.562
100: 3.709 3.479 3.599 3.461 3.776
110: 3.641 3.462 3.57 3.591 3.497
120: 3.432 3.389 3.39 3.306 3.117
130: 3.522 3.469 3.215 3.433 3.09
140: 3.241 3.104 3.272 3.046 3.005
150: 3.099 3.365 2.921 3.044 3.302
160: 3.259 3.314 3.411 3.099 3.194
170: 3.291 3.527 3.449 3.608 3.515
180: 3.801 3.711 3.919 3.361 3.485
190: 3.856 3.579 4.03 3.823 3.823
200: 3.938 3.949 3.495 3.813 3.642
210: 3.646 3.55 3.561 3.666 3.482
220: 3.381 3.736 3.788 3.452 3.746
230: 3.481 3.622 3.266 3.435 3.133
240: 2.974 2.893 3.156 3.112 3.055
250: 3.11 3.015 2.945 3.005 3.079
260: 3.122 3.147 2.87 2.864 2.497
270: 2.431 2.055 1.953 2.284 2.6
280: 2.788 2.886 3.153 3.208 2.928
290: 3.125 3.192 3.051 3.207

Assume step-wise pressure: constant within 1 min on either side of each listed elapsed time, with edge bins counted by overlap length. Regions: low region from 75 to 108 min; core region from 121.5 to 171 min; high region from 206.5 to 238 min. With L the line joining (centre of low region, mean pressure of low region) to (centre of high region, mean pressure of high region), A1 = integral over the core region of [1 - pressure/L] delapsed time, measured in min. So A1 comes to 4.69 min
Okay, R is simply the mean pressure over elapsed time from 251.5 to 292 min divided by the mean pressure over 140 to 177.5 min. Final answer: 0.86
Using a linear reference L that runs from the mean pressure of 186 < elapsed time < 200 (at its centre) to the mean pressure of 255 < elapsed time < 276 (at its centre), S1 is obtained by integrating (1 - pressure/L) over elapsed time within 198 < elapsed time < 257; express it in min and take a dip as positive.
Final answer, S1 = -3.3 min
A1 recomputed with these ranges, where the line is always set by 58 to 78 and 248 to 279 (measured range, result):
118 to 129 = 0.2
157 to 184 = -2.2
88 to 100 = 0.1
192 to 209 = -4.2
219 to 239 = -4.1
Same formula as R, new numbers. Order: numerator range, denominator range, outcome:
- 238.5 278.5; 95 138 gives 0.81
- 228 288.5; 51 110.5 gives 0.82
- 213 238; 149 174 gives 1.09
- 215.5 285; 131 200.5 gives 0.90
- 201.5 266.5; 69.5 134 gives 0.94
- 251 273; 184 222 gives 0.77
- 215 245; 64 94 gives 0.94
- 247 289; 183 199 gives 0.75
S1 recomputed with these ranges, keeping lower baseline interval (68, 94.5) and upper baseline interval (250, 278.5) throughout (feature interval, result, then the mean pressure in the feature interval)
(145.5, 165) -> 0.5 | 3.18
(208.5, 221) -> -2.5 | 3.55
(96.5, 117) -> -0.4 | 3.58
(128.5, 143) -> 0.3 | 3.29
